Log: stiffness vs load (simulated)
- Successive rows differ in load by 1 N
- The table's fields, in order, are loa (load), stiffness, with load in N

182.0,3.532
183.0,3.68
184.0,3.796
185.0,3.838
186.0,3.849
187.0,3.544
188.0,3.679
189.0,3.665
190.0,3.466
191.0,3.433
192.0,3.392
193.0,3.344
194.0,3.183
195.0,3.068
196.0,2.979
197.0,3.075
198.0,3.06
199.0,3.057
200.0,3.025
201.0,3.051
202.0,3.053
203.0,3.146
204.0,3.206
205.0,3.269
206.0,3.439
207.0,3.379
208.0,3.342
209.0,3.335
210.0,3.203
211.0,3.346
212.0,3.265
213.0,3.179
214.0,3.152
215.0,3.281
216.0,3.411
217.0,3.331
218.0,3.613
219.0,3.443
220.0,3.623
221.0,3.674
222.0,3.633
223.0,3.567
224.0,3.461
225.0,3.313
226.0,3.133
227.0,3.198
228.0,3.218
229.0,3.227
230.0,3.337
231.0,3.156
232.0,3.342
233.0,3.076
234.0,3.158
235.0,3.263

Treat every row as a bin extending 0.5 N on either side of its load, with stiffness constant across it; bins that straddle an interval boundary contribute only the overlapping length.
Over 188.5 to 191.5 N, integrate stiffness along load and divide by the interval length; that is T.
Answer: 3.52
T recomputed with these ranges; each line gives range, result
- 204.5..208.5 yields 3.36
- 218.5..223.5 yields 3.59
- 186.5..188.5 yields 3.61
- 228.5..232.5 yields 3.27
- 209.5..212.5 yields 3.27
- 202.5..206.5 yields 3.26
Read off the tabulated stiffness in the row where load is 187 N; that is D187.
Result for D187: 3.544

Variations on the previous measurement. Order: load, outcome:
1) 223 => 3.567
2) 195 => 3.068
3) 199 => 3.057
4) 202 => 3.053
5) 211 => 3.346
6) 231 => 3.156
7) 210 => 3.203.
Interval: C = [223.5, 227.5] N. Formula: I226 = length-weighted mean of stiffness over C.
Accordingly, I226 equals 3.28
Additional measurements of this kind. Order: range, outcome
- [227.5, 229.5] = 3.22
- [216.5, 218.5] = 3.47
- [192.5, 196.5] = 3.14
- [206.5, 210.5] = 3.31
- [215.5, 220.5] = 3.48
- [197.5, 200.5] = 3.05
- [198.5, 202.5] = 3.05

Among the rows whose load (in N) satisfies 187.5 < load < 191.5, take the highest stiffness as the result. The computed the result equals 3.679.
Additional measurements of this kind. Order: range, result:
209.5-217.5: 3.411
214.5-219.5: 3.613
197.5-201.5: 3.06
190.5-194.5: 3.433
